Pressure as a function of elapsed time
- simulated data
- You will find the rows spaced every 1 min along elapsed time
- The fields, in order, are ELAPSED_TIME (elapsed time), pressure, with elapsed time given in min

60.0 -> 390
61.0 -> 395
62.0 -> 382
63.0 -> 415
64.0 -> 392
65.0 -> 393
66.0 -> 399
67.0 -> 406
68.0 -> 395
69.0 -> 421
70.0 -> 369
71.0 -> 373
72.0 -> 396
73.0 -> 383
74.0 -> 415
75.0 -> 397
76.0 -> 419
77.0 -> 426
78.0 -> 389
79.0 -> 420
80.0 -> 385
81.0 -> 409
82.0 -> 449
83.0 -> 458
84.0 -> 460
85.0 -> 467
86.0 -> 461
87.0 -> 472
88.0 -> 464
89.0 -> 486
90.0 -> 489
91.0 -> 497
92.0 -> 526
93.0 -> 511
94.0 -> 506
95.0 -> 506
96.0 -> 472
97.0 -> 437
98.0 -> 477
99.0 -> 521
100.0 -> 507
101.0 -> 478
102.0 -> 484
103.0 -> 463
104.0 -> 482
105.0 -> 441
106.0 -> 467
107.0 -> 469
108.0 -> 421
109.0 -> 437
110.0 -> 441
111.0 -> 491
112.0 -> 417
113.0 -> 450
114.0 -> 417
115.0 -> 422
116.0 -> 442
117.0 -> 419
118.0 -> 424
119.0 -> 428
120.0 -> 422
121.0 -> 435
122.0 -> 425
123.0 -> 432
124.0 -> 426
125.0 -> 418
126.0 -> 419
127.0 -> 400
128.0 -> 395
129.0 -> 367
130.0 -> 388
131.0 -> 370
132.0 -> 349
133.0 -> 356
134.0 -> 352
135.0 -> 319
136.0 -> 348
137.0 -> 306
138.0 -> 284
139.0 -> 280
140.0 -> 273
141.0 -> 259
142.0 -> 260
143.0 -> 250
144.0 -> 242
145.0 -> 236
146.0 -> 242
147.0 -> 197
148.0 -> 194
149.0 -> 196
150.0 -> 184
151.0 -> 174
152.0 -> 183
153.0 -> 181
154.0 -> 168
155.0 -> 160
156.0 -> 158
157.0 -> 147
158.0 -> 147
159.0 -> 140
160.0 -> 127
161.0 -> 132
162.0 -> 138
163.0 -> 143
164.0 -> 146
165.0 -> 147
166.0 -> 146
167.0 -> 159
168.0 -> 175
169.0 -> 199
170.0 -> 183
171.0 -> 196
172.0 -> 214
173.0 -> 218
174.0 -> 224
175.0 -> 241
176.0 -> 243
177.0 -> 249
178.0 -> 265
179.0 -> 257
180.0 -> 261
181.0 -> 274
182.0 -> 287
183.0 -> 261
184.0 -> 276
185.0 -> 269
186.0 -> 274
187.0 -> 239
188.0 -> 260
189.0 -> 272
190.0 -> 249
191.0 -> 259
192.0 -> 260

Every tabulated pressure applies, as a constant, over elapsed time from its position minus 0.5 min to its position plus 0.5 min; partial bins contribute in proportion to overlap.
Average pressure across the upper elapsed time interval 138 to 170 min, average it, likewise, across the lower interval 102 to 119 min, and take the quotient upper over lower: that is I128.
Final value 0.4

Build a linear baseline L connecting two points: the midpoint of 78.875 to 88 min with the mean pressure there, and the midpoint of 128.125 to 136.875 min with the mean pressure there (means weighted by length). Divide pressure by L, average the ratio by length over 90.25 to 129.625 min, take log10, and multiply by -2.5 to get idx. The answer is -0.14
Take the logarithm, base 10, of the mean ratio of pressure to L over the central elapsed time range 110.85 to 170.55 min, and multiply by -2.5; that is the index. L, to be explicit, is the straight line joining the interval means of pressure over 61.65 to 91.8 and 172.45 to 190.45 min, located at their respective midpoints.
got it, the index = 0.17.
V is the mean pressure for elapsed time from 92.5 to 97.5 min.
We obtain 486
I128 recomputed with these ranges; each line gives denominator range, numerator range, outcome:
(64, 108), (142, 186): 0.45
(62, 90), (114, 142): 0.89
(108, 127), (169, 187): 0.57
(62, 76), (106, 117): 1.11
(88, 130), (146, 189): 0.45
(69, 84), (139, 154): 0.54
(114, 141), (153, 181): 0.49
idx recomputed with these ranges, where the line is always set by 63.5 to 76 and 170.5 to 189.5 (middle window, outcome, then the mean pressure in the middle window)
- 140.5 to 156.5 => 0.39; 205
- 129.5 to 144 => -0.01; 311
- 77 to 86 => -0.14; 431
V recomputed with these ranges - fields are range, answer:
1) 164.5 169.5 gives 165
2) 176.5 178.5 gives 257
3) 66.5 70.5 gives 398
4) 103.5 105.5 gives 462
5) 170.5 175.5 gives 219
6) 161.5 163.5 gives 140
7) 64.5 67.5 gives 399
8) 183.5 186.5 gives 273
